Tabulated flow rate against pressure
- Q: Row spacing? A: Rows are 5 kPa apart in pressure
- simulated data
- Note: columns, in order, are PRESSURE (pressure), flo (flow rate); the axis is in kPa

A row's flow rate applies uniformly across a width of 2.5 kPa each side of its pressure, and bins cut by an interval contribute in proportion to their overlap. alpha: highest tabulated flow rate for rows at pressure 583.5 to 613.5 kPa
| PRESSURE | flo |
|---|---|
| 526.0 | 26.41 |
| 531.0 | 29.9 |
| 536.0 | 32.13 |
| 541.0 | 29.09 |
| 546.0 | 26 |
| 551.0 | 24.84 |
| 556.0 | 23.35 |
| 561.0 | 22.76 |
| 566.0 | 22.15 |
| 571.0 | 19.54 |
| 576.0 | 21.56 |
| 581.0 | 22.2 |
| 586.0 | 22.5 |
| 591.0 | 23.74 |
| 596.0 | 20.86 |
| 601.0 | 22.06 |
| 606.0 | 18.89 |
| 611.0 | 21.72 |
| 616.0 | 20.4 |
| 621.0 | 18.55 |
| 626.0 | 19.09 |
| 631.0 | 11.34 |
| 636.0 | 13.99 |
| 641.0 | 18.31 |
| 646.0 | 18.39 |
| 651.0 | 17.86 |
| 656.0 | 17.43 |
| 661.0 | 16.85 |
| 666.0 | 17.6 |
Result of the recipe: 23.74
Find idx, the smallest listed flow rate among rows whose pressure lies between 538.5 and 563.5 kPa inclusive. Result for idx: 22.76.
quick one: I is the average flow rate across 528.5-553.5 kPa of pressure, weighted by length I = 28.4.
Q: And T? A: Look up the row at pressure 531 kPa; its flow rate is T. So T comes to 29.9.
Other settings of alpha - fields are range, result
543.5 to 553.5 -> 26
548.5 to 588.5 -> 24.84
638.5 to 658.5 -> 18.39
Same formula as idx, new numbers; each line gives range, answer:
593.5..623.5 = 18.55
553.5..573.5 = 19.54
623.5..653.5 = 11.34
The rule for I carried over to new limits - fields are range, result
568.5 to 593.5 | 21.9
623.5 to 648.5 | 16.2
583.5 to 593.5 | 23.1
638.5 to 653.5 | 18.2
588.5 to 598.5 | 22.3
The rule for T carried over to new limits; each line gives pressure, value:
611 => 21.72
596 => 20.86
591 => 23.74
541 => 29.09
